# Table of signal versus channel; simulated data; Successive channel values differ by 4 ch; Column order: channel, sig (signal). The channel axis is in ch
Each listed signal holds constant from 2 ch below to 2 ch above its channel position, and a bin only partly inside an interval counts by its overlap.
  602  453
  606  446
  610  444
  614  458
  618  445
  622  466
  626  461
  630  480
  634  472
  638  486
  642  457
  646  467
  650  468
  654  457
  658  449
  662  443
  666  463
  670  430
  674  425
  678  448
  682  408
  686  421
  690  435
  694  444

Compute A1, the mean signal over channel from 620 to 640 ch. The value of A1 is 473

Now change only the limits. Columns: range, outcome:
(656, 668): 452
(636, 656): 467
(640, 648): 462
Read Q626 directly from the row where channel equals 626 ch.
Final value 461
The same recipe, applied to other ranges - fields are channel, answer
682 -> 408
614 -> 458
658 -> 449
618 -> 445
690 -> 435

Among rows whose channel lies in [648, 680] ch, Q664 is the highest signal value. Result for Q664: 468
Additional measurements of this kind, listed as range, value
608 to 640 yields 486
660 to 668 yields 463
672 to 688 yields 448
